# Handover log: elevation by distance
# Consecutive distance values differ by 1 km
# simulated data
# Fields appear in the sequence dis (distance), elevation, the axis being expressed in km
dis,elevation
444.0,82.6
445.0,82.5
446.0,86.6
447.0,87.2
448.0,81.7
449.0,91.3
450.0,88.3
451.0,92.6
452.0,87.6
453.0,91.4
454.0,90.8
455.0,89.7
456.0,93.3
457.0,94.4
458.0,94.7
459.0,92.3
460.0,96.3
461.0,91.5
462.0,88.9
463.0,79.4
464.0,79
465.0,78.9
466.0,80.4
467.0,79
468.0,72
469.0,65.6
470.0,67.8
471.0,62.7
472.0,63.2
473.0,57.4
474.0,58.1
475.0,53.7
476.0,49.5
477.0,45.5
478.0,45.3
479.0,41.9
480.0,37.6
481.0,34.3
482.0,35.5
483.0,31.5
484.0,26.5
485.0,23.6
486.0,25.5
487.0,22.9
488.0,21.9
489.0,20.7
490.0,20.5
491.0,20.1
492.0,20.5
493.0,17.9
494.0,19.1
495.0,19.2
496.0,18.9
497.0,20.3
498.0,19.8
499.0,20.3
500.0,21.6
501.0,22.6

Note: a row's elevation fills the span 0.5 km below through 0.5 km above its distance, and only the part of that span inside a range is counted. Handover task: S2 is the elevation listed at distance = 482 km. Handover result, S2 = 35.5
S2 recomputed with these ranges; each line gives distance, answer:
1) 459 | 92.3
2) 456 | 93.3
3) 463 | 79.4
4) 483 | 31.5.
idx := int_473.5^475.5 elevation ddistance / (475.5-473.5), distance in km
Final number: 55.9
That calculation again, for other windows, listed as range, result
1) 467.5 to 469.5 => 68.8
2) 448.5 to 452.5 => 89.9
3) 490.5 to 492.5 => 20.3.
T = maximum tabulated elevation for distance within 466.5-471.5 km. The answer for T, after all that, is 79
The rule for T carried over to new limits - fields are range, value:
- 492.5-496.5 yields 19.2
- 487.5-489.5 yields 21.9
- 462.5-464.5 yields 79.4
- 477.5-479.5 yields 45.3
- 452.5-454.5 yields 91.4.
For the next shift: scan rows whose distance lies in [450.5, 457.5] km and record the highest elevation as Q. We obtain 94.4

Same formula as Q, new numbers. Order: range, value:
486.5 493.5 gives 22.9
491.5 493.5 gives 20.5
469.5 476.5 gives 67.8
